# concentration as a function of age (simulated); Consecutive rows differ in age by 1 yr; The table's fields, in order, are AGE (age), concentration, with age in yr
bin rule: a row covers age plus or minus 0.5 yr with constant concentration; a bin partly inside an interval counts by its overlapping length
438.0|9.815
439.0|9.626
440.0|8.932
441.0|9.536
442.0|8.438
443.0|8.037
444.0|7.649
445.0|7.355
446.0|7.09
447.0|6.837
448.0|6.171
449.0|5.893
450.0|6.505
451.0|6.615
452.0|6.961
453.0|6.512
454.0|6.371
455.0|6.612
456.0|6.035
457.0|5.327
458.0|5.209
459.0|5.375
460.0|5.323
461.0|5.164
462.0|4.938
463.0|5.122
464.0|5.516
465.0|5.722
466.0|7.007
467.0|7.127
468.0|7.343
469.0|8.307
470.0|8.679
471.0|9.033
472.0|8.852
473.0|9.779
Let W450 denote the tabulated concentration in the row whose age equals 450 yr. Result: 6.505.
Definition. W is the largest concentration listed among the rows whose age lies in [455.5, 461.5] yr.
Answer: 6.035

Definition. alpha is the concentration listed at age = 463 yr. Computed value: 5.122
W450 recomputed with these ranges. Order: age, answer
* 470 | 8.679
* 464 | 5.516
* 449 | 5.893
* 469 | 8.307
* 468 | 7.343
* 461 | 5.164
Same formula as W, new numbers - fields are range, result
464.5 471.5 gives 9.033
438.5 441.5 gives 9.626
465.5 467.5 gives 7.127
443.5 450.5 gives 7.649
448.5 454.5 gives 6.961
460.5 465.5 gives 5.722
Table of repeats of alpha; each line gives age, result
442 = 8.438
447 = 6.837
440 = 8.932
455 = 6.612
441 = 9.536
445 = 7.355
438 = 9.815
